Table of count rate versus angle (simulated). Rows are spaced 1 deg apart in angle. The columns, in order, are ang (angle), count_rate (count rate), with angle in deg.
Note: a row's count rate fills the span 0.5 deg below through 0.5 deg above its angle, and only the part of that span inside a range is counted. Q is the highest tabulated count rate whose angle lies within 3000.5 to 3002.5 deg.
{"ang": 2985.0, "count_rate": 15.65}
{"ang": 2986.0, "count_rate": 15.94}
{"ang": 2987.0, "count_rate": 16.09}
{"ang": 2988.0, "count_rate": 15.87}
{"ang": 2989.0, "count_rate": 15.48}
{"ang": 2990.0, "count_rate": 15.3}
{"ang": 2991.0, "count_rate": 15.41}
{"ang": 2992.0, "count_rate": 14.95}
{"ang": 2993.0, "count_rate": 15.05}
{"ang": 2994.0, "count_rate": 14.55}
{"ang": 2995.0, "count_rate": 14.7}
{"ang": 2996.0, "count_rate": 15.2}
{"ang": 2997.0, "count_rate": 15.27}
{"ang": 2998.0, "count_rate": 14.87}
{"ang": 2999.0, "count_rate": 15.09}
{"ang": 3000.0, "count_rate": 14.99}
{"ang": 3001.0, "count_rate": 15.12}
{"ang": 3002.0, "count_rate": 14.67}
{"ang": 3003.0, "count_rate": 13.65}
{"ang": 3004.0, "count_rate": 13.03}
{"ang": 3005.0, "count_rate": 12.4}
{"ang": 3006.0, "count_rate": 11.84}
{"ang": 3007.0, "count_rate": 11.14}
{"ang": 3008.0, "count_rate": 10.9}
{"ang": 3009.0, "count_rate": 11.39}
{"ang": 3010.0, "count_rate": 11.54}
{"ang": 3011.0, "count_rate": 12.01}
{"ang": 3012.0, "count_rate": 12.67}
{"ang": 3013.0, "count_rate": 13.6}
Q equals 15.12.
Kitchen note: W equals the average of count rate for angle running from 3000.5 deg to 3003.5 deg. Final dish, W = 14.5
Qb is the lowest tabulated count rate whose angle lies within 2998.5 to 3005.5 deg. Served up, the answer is 12.4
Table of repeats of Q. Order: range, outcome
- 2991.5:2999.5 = 15.27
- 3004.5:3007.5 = 12.4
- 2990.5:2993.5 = 15.41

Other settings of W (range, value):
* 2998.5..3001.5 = 15.1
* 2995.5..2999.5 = 15.1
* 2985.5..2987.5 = 16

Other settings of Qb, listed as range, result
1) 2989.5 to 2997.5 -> 14.55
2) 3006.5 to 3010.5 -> 10.9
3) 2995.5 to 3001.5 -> 14.87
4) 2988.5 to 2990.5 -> 15.3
